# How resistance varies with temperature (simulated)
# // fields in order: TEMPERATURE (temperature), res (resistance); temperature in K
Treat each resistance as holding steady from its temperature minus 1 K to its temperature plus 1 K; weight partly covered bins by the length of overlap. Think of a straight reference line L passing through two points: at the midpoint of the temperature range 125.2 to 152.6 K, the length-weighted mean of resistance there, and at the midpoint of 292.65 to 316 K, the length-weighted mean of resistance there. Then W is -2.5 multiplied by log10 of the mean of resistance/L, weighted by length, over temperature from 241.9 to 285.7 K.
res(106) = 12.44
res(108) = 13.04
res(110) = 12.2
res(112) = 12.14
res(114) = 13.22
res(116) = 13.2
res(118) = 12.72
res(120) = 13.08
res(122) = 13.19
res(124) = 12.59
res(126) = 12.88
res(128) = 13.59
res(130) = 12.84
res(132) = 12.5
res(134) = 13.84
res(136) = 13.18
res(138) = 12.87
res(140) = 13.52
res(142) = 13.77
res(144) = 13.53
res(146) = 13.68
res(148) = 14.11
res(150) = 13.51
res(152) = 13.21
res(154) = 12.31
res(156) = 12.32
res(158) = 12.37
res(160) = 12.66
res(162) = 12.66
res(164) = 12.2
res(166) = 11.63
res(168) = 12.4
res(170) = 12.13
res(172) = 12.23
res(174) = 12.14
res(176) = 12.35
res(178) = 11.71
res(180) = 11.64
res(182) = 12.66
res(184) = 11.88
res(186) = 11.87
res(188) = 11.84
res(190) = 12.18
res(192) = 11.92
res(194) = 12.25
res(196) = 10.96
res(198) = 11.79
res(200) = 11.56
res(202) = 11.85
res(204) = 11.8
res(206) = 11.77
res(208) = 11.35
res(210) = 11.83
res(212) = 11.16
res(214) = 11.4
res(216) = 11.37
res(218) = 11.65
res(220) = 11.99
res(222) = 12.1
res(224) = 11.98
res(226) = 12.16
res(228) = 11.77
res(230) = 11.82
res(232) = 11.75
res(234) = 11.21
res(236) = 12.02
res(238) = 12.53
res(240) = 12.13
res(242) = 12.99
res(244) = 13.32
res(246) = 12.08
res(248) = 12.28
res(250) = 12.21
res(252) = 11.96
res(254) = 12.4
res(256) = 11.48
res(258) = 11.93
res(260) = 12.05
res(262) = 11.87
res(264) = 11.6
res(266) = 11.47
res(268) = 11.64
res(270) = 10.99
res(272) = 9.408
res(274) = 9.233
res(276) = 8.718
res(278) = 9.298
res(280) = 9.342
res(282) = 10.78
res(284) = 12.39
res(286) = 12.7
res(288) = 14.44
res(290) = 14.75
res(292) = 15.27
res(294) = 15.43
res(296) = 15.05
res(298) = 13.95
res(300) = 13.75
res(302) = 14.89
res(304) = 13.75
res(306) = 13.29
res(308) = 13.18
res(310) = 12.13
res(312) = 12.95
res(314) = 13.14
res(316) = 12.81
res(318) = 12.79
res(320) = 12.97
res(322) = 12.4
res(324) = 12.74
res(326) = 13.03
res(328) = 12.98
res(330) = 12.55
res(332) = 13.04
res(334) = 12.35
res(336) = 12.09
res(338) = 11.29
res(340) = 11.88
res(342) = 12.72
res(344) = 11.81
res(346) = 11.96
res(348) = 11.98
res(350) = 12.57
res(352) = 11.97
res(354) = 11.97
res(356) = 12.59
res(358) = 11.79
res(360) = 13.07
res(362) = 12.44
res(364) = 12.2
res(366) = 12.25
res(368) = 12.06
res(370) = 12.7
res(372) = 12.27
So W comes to 0.20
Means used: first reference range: 13.4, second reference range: 13.8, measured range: 11.3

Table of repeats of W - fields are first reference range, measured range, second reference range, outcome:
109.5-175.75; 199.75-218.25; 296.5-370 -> 0.11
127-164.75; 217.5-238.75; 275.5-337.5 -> 0.09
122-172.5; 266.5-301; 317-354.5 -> 0.03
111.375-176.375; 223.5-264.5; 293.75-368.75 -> 0.06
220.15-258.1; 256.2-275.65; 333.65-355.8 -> 0.10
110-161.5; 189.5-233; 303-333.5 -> 0.11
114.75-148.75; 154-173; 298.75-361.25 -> 0.07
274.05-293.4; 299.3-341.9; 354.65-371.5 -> -0.06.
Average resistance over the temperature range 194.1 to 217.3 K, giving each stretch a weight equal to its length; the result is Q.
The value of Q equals 11.6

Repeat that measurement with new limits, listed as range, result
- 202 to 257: 11.9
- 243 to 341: 12.4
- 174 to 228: 11.8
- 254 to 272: 11.5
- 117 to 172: 12.9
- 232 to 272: 11.9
